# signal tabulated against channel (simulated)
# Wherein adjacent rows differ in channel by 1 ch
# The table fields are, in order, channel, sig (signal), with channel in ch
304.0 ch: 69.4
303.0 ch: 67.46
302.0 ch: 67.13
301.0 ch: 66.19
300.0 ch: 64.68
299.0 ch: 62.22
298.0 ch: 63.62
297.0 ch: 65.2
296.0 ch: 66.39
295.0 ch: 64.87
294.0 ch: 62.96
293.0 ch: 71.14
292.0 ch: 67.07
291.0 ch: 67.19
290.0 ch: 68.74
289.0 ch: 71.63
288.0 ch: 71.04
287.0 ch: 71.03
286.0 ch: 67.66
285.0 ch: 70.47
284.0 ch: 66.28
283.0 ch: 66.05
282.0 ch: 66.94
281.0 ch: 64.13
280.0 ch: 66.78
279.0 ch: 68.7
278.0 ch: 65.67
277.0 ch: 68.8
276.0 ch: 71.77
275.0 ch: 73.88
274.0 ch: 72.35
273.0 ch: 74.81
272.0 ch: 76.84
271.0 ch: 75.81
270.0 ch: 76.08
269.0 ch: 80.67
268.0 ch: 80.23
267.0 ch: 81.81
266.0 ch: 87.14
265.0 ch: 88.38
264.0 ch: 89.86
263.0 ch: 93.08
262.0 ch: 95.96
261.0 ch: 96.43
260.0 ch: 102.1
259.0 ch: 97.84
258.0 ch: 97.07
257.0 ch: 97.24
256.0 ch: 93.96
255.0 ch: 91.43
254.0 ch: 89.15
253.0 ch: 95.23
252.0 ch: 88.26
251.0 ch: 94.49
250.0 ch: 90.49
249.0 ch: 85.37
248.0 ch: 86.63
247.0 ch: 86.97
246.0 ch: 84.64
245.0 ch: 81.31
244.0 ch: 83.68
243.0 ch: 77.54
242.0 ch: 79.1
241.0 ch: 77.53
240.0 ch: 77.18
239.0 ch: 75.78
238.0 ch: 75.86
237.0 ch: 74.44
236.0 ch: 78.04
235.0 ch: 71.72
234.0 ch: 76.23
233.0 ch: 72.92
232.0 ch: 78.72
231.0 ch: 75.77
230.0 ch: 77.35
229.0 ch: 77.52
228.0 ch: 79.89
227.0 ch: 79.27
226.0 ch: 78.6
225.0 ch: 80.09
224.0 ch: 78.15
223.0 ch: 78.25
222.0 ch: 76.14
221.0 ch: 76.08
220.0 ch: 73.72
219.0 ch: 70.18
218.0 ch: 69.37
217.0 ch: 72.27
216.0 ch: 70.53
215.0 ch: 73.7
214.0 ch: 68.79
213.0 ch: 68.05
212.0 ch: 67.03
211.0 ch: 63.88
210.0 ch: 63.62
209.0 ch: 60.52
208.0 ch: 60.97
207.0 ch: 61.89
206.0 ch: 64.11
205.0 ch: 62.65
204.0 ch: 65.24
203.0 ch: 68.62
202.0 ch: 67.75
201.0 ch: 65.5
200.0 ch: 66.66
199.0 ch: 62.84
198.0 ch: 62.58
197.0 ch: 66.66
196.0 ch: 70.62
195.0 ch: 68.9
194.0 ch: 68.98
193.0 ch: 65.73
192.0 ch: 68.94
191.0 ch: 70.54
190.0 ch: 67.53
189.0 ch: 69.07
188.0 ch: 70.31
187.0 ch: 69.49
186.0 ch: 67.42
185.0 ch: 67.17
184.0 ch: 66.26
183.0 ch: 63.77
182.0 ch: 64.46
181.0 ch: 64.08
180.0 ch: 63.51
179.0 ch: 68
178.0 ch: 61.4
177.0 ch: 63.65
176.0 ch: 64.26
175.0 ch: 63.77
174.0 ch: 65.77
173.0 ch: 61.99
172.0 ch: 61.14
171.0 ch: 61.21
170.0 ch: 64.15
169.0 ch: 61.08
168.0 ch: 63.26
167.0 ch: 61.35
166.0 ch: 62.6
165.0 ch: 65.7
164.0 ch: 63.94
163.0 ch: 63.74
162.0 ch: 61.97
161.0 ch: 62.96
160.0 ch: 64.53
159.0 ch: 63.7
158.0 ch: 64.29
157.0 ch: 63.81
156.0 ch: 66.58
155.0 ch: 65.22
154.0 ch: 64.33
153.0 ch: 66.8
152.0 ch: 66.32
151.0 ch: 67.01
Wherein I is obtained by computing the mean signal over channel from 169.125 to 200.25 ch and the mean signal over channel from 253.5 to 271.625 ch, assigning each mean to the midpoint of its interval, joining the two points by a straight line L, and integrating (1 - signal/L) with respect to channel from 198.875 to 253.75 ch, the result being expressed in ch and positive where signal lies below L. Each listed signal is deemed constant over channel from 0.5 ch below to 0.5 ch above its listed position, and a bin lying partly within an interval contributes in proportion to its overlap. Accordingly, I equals 2.6 ch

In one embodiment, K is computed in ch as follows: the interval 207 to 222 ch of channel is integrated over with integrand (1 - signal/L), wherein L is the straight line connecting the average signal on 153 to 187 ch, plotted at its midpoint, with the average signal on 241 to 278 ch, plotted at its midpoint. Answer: 1.2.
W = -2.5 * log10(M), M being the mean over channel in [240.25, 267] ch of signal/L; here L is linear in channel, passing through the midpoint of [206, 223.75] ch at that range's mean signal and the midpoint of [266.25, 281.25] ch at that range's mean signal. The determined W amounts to -0.23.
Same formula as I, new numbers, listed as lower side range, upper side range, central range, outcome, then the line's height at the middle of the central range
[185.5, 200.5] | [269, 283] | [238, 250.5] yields -2.16 ch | 69.8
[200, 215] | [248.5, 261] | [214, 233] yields -0.19 ch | 74.9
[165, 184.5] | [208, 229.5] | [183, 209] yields 0.48 ch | 67.8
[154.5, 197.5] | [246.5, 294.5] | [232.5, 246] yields -0.41 ch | 75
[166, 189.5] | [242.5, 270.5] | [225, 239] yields 0.80 ch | 81.4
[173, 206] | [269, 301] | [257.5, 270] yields -4.03 ch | 68.3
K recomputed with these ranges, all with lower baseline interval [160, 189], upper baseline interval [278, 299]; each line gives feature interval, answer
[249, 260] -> -4.5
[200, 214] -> 0.1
